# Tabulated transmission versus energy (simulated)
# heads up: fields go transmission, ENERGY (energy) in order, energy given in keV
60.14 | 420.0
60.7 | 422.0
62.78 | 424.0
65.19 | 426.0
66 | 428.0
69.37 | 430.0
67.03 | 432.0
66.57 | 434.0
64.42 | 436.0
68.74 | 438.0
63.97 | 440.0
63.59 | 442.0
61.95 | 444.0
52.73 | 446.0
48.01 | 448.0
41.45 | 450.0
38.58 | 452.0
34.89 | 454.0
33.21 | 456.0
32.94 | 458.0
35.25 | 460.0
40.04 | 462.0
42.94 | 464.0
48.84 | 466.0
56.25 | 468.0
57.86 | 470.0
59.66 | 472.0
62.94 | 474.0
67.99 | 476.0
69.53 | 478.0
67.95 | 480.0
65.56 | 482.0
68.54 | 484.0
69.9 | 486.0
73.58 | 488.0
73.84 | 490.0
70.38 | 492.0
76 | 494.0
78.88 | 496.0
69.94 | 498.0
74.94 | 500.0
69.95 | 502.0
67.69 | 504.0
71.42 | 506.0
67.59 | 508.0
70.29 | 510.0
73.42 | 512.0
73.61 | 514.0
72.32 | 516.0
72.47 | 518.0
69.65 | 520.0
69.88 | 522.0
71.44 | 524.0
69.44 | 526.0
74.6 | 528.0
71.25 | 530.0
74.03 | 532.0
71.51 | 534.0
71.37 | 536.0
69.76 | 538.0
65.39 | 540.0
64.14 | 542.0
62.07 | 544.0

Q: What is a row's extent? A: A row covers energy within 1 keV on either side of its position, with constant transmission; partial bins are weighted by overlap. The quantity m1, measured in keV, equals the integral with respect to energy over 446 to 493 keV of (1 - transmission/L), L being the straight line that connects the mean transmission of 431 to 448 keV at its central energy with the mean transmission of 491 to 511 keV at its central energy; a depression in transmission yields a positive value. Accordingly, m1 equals 8.9 keV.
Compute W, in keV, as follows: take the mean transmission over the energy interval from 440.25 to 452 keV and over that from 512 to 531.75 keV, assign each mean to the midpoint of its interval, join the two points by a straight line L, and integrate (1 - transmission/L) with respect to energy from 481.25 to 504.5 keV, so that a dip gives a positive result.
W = -2.59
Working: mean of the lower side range 52.9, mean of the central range 71.7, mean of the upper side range 71.8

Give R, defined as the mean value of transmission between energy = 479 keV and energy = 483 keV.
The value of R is 66.8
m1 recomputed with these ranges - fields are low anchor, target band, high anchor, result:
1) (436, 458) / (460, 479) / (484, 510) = 1.68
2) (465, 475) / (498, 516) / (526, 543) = -1.81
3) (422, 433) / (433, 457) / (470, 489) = 4.65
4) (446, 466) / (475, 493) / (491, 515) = -3.31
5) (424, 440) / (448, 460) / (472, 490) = 5.36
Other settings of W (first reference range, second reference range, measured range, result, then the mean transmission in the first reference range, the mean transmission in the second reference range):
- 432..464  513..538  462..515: -4.51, 50.1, 71.7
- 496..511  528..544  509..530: -0.46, 70.8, 69.5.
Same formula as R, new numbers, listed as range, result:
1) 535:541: 68.8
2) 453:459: 33.7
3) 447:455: 40.7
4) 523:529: 71.8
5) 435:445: 64.5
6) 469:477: 62.1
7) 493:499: 74.9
